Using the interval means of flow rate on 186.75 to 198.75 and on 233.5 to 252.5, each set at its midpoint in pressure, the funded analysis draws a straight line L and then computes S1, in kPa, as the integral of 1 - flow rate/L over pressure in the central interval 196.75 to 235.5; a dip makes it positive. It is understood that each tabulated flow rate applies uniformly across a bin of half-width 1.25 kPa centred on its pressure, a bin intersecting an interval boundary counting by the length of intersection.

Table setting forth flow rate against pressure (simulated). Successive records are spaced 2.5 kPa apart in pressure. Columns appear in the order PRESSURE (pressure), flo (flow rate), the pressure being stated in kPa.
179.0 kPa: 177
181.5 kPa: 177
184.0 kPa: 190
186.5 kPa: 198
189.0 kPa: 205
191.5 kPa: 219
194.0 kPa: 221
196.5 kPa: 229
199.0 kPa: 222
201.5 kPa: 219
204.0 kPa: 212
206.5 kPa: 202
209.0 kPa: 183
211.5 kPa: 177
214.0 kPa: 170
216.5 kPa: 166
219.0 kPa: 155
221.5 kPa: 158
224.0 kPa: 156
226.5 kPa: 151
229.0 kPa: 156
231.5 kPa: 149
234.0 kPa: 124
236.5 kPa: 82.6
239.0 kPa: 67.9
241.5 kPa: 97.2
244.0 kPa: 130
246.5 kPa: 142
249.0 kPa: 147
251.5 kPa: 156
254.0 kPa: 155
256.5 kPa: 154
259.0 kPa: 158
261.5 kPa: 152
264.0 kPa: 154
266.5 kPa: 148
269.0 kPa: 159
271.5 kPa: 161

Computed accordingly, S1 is -0.6 kPa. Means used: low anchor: 217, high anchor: 118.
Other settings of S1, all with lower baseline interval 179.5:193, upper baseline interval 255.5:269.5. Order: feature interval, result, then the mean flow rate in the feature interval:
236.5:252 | 4.3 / 118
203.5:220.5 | 0.3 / 179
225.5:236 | 1.9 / 140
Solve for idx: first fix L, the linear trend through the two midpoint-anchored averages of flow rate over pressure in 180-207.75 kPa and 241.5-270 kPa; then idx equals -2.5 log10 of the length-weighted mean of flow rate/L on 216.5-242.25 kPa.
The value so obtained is 0.31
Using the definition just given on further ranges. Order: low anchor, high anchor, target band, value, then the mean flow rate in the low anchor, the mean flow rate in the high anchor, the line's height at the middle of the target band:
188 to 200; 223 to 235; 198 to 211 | -0.04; 219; 148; 198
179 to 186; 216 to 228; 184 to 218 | -0.17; 184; 157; 171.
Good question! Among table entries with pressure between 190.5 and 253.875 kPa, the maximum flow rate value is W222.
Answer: 229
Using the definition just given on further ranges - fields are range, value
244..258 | 156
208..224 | 183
